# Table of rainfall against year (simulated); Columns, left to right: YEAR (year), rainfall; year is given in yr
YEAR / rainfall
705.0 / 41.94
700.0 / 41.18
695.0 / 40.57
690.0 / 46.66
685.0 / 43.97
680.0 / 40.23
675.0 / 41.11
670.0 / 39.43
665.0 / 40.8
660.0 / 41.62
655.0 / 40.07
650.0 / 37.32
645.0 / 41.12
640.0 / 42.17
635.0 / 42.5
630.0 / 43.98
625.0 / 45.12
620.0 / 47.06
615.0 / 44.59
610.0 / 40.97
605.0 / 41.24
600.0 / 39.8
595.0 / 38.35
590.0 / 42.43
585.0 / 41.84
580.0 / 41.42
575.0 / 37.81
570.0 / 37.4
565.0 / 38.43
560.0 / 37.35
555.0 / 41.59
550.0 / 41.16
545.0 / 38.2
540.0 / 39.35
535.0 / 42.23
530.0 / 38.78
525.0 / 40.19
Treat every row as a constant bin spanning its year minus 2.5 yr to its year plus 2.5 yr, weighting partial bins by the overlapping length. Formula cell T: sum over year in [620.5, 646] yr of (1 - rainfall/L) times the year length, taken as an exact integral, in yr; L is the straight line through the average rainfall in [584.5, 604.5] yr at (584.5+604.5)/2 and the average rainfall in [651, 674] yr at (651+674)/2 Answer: -1.9 yr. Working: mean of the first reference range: 40.5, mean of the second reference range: 40.3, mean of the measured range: 43.4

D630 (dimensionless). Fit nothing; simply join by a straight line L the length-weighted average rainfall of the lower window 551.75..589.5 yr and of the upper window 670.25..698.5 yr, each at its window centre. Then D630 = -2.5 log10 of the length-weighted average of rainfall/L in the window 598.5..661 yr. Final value -0.03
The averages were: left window 39.6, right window 42.2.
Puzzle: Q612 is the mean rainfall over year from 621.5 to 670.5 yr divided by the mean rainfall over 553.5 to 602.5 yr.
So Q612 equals 1.05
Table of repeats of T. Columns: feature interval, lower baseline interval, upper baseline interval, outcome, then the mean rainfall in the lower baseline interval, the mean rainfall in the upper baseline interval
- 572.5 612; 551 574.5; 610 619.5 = 1.3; 38.8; 44.2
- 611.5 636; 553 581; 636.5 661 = -2.9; 38.8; 40.5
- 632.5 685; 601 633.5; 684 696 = 3.7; 43.6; 44.1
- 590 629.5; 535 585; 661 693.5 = -1.9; 39.5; 42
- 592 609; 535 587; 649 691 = 0.1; 39.6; 41.2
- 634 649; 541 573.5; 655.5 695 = -0.2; 39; 41.8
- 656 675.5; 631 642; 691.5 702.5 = 0.6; 42.6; 41.4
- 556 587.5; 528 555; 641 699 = 0.9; 40.1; 41.2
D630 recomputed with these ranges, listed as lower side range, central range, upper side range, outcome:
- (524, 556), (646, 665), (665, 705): 0.04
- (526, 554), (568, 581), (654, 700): 0.05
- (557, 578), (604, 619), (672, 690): -0.08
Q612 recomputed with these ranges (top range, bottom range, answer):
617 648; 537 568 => 1.11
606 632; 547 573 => 1.13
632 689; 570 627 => 0.99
